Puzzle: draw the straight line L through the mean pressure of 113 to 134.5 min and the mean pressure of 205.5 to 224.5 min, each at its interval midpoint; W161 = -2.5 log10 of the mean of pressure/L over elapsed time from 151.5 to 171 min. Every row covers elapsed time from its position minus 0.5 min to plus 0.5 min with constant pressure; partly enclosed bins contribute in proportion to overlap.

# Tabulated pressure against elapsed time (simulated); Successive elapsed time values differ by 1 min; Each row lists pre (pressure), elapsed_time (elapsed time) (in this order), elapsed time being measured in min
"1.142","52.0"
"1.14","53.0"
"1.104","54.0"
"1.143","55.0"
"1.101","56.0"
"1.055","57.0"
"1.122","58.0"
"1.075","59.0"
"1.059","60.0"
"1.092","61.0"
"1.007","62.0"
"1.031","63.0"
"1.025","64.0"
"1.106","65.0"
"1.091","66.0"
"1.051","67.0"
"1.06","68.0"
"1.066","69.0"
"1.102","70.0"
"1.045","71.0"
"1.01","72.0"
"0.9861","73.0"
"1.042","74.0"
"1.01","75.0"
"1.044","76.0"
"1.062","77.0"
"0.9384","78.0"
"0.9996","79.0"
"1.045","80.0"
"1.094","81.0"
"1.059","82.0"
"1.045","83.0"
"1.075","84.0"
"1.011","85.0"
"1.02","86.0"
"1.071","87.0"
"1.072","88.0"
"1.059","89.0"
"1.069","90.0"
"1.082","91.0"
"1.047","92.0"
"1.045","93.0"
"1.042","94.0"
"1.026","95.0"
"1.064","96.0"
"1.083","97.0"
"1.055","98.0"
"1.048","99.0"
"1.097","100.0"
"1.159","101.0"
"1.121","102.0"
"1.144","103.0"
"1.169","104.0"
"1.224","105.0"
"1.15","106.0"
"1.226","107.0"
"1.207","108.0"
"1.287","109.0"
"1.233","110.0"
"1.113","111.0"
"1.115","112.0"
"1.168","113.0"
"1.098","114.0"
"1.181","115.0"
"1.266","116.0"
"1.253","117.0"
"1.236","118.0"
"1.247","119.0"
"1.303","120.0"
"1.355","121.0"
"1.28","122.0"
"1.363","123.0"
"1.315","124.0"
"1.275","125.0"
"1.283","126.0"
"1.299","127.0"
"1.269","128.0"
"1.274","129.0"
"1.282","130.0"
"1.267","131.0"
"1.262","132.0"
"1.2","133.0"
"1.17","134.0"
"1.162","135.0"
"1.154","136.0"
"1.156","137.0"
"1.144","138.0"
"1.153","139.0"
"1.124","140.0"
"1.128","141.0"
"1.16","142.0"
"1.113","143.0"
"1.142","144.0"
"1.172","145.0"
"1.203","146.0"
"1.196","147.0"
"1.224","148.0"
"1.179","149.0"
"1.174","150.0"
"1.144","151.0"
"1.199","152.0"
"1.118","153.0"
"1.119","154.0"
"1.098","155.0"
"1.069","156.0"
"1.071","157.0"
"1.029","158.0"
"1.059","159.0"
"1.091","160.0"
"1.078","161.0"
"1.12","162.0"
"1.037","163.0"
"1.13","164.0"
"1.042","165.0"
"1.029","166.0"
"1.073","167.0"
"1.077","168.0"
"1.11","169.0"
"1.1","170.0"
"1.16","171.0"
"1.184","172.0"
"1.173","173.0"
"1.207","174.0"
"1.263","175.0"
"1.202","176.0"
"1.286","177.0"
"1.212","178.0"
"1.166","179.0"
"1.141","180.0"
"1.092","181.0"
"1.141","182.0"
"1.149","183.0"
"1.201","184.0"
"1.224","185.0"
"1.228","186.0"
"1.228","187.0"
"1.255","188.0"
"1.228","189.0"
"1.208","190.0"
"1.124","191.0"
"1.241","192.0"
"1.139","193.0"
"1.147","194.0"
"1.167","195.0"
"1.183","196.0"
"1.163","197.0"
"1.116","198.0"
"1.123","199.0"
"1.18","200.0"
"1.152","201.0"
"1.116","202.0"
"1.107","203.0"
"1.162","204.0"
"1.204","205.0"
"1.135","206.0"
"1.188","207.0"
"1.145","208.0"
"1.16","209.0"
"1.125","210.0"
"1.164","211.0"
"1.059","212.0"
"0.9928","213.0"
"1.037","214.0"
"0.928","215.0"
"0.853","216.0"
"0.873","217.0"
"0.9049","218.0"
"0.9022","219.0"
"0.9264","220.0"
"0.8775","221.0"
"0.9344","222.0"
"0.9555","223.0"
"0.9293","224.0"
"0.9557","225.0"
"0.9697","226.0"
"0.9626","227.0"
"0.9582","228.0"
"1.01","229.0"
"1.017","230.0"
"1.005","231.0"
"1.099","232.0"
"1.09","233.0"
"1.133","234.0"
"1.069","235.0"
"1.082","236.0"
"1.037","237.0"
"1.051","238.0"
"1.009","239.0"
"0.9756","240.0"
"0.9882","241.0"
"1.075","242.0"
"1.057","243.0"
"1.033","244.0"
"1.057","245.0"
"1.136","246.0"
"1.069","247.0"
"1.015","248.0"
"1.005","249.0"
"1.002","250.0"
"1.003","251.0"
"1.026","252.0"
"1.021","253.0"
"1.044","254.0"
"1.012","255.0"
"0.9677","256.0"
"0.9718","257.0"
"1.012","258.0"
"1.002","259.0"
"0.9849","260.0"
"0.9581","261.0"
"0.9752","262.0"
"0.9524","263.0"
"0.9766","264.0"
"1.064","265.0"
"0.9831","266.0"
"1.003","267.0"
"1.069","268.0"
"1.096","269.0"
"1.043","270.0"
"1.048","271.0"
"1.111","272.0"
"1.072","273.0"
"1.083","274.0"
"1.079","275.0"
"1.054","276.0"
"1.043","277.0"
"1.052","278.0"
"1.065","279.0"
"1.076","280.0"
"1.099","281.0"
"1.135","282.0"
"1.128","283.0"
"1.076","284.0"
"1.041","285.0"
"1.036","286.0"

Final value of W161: 0.063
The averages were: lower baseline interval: 1.26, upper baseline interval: 1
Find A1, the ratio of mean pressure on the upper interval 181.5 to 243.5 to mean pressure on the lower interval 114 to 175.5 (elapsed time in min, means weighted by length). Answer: 0.92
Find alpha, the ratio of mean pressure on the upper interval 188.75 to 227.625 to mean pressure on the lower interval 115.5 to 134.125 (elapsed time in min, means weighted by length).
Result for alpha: 0.8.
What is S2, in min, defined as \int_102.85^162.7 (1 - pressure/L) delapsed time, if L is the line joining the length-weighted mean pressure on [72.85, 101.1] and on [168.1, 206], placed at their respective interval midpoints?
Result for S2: -4.49 min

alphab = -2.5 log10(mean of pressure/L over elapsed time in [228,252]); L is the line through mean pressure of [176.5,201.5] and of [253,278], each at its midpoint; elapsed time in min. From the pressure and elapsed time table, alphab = 0.04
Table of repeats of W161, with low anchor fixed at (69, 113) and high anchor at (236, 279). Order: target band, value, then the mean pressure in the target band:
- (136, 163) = -0.07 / 1.13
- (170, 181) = -0.13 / 1.19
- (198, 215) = -0.08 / 1.12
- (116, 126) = -0.20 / 1.29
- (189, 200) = -0.11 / 1.17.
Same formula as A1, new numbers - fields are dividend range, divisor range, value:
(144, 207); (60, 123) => 1.04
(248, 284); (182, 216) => 0.90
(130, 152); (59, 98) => 1.12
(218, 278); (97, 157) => 0.85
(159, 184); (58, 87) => 1.09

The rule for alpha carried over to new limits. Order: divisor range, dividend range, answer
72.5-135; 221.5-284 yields 0.90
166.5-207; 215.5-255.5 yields 0.86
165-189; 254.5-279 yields 0.88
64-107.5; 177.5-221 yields 1.05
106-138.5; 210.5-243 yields 0.81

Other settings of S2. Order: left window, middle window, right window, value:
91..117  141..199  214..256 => -4.49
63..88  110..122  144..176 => -1.45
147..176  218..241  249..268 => 0.90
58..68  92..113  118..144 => 0.54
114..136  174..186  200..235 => -0.72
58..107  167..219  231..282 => -4.34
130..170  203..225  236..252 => 0.94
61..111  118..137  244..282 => -3.43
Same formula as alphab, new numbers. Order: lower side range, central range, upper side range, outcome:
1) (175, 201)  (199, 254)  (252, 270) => 0.05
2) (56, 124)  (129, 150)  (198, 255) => -0.09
